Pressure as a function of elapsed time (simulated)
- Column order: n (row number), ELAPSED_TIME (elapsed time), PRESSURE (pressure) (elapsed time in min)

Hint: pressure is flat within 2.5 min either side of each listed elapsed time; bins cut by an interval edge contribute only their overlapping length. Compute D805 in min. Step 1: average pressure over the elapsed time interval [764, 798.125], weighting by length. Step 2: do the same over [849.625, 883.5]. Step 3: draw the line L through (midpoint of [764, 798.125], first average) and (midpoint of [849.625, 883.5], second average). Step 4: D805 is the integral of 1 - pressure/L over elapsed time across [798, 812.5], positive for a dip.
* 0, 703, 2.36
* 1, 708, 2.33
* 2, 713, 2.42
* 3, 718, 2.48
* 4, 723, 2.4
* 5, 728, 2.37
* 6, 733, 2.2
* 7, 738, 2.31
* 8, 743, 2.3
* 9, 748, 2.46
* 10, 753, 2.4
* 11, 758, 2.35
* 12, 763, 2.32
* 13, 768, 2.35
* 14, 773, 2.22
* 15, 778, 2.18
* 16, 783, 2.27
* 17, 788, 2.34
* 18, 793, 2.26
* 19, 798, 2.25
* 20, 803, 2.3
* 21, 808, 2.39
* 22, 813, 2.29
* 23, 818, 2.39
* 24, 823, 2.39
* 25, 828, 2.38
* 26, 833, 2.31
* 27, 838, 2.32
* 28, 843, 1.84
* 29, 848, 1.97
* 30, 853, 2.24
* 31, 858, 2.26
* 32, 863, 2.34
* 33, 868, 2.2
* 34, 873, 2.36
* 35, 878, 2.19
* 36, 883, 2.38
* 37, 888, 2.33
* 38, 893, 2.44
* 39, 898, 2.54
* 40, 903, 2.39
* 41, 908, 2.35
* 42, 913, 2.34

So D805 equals -0.33 min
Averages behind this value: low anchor 2.27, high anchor 2.27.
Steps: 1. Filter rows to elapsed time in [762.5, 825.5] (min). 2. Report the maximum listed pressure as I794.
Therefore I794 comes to 2.39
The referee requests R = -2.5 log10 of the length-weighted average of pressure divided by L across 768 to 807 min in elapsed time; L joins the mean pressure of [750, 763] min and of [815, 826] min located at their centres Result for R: 0.049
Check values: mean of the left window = 2.37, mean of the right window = 2.38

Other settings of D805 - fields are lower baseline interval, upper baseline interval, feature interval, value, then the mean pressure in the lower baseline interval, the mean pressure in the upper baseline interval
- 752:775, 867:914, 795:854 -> 2.13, 2.33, 2.36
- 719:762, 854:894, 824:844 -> 0.57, 2.35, 2.3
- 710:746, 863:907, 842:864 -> 2.04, 2.36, 2.35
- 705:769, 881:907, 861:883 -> 1.12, 2.36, 2.41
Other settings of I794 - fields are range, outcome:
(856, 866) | 2.34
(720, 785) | 2.46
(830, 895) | 2.44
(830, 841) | 2.32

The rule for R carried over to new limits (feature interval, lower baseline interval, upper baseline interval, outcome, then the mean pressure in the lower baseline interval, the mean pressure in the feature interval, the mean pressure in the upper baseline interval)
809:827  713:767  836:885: -0.05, 2.36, 2.36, 2.21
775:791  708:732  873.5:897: 0.05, 2.39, 2.26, 2.35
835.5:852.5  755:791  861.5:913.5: 0.13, 2.29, 2.07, 2.35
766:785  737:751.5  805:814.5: 0.05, 2.36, 2.25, 2.34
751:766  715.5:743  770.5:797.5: -0.03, 2.35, 2.35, 2.25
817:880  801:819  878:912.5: 0.06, 2.34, 2.24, 2.39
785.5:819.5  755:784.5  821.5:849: -0.03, 2.28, 2.32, 2.21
